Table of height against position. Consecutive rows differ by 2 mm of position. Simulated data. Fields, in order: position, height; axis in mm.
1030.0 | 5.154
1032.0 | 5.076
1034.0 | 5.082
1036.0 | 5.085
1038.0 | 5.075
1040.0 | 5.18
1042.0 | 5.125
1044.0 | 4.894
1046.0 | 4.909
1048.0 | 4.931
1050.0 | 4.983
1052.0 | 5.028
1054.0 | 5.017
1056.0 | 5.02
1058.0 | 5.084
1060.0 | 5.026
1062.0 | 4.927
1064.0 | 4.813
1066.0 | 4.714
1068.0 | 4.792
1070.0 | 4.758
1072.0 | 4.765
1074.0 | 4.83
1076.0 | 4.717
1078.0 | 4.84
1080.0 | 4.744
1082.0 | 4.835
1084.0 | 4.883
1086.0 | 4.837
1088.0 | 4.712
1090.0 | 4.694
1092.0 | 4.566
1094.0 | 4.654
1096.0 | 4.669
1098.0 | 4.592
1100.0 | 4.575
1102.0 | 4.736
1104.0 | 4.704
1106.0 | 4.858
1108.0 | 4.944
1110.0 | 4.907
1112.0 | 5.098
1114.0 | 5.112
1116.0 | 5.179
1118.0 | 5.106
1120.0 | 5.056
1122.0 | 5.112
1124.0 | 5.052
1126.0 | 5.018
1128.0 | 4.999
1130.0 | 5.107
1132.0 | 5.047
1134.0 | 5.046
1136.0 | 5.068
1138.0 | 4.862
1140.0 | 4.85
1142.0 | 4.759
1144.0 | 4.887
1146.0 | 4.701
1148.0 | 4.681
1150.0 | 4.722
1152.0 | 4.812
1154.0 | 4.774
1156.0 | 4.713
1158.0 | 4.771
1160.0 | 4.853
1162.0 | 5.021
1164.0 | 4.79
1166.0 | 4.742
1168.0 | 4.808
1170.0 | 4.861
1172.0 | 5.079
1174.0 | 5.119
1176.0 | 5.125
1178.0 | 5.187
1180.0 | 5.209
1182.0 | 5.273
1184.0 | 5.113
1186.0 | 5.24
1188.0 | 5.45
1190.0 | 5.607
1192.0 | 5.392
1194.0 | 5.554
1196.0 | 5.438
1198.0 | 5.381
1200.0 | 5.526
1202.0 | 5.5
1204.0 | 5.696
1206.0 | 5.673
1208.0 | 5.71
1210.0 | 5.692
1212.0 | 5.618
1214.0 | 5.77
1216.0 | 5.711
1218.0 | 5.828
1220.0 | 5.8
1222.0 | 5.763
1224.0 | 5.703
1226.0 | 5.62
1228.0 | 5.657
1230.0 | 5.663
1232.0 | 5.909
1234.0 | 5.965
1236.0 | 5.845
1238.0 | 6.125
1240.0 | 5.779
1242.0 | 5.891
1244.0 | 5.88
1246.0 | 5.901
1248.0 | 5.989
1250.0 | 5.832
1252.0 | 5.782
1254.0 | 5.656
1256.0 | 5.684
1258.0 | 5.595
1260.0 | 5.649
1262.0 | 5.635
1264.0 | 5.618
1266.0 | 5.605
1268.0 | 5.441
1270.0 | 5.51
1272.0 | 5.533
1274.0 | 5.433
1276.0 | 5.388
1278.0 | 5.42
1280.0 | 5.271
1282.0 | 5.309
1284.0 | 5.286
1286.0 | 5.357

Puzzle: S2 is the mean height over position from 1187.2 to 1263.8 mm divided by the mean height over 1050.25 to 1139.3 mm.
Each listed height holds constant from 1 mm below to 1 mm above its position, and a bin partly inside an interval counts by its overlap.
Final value 1.2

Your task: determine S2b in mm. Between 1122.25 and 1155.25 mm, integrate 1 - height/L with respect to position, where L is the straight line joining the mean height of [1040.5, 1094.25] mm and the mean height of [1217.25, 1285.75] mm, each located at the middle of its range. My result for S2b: 1.7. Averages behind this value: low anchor 4.86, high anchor 5.67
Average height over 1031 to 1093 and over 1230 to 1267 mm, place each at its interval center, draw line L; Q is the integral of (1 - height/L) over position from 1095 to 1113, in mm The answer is 1.1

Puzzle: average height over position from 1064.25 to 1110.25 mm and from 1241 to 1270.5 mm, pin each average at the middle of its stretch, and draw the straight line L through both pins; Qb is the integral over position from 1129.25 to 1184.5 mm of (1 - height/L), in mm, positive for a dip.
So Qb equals 2.4 mm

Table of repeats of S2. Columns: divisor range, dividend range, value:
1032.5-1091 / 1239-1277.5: 1.16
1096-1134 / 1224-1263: 1.17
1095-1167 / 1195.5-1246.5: 1.17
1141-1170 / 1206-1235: 1.20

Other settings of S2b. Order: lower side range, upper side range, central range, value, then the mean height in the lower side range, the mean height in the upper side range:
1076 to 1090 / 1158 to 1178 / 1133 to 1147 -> 0.0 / 4.79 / 4.94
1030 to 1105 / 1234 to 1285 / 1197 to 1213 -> -0.5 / 4.87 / 5.65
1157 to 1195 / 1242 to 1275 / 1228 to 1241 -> -0.8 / 5.12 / 5.68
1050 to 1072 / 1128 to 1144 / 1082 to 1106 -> 1.1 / 4.91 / 4.96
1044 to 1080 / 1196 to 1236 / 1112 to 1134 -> 0.5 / 4.89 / 5.69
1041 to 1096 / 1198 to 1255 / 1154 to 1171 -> 1.8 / 4.85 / 5.76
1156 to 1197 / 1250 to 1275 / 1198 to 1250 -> -3.6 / 5.12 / 5.6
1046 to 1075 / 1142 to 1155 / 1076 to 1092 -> 0.3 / 4.91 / 4.76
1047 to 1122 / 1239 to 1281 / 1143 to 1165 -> 1.6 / 4.86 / 5.64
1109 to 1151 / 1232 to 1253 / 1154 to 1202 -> 2.0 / 4.97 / 5.9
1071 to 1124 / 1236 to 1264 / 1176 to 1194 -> 0.3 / 4.84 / 5.79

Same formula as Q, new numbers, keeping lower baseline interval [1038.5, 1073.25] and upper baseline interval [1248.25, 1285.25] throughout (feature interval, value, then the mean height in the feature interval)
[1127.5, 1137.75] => 0.2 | 5.04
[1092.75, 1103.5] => 0.9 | 4.65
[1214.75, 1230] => -0.9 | 5.72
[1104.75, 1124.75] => 0.3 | 5.04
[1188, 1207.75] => -0.7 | 5.53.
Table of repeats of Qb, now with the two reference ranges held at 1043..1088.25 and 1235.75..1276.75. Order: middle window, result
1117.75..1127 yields 0.10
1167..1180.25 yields 0.74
